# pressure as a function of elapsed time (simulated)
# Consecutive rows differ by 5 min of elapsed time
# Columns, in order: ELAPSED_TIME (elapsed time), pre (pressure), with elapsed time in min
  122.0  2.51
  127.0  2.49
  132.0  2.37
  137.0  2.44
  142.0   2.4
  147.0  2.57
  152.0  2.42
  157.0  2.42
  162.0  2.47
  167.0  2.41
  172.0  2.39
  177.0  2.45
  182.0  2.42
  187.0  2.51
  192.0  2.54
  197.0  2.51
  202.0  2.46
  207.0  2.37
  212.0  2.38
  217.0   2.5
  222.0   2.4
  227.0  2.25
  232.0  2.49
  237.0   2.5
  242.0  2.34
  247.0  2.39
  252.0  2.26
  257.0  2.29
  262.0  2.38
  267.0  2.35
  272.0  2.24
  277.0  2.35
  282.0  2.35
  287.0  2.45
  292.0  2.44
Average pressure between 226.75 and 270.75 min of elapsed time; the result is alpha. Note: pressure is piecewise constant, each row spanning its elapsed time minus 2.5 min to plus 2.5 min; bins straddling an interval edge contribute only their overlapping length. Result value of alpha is 2.36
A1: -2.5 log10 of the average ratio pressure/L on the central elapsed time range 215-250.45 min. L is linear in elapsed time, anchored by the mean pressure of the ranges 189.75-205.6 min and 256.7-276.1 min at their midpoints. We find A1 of 0.00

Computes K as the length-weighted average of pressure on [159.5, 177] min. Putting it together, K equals 2.43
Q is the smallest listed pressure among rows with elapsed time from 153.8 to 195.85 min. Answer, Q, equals 2.39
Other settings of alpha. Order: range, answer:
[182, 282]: 2.39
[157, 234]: 2.44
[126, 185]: 2.44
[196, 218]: 2.44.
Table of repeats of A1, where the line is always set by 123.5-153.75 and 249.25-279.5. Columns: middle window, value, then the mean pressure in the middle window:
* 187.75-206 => -0.05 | 2.49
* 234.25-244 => -0.04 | 2.43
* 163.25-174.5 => 0.00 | 2.41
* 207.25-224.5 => -0.02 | 2.42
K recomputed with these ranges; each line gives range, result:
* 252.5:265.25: 2.32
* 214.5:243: 2.42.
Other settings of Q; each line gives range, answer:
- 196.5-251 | 2.25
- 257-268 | 2.29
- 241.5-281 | 2.24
